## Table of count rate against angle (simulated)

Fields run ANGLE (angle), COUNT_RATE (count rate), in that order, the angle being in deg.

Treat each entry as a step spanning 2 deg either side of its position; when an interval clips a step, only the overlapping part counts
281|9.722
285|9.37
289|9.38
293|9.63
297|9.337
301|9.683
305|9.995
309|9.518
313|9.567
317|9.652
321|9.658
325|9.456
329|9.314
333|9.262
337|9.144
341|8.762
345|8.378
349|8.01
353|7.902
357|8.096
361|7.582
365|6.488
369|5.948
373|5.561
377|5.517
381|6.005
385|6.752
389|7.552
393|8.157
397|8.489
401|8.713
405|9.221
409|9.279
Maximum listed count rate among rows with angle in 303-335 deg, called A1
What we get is 9.995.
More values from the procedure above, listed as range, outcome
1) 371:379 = 5.561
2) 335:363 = 9.144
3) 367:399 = 8.489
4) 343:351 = 8.378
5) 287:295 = 9.63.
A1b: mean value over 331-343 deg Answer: 9.06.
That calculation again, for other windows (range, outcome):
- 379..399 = 7.39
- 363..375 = 6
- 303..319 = 9.68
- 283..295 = 9.46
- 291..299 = 9.48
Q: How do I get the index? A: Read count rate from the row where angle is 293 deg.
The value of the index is 9.63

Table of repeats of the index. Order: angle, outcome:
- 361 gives 7.582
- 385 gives 6.752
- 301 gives 9.683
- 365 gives 6.488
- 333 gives 9.262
